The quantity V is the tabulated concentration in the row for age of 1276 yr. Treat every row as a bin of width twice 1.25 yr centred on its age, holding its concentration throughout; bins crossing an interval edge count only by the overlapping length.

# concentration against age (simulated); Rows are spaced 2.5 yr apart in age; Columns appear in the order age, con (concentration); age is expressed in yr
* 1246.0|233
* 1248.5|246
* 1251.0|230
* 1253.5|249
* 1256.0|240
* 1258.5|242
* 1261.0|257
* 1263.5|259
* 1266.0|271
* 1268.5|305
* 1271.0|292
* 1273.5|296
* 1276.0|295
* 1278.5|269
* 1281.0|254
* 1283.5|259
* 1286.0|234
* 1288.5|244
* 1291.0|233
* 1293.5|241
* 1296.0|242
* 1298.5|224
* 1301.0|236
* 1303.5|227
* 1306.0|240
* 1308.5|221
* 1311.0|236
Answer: 295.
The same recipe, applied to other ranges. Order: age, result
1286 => 234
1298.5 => 224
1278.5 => 269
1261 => 257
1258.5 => 242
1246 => 233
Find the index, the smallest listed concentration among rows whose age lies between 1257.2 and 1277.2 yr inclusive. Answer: 242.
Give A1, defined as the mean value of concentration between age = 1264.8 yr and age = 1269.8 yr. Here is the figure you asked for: 288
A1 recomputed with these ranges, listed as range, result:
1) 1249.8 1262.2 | 244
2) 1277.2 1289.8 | 252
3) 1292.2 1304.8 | 234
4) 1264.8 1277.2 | 292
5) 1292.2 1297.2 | 241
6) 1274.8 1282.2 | 273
